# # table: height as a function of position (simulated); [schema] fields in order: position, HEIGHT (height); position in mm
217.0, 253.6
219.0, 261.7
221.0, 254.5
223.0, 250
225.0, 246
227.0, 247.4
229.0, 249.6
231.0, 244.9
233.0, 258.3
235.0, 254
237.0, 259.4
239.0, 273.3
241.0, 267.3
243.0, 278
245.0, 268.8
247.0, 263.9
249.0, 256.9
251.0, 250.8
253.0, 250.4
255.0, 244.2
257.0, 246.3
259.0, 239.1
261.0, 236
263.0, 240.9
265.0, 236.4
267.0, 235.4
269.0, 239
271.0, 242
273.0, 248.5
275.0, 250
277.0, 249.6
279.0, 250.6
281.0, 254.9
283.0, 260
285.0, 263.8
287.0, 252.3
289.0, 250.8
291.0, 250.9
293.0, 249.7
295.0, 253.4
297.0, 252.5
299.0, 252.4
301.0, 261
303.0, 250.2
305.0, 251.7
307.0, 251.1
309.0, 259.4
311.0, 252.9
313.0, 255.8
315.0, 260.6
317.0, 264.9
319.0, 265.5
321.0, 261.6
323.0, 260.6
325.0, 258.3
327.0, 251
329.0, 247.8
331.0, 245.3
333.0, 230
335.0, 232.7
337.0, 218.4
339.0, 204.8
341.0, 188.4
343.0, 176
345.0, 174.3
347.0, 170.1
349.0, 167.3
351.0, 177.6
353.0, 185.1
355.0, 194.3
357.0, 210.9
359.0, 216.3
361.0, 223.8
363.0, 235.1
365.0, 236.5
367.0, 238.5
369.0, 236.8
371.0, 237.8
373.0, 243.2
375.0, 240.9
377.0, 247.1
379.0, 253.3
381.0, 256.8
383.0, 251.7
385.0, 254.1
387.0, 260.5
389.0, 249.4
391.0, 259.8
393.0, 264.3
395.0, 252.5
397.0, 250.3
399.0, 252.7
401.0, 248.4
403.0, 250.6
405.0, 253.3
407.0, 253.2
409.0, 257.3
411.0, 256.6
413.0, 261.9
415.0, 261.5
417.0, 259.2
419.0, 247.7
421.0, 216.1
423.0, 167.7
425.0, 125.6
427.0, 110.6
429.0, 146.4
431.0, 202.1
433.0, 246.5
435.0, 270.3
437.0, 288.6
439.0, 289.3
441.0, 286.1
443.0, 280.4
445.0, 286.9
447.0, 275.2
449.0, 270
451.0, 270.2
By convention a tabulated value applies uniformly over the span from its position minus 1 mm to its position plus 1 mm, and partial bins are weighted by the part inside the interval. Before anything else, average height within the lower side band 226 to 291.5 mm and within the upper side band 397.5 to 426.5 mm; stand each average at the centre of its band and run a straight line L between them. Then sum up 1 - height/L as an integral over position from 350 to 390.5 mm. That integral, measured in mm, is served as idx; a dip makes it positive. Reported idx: 1.1 mm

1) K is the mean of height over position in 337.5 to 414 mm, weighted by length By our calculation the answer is 231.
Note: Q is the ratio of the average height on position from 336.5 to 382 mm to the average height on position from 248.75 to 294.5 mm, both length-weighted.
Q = 0.87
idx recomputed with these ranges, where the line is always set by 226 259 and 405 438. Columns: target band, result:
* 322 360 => 4.4 mm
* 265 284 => 0.3 mm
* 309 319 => -0.6 mm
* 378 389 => -1.1 mm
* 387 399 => -1.4 mm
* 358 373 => 0.1 mm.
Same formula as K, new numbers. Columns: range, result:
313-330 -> 259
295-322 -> 257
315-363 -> 220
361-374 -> 237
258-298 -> 248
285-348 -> 241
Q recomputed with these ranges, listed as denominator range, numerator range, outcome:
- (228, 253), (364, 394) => 0.96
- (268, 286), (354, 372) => 0.90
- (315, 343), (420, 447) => 0.95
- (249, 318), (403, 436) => 0.89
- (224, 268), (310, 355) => 0.89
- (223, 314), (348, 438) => 0.92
